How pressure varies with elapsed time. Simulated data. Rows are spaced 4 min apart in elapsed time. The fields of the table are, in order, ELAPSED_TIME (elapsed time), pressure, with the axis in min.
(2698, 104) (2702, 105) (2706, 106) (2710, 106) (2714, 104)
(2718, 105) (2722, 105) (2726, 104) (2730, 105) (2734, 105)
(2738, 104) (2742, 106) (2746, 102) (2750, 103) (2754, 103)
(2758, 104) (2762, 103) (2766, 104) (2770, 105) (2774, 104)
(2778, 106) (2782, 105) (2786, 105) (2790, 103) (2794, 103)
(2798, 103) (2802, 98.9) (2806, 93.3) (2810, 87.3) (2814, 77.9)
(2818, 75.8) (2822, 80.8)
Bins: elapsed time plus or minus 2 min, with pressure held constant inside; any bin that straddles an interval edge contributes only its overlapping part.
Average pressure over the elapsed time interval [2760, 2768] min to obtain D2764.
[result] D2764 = 104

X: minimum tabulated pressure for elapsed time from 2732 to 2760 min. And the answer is 102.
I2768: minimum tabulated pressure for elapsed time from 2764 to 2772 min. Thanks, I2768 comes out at 104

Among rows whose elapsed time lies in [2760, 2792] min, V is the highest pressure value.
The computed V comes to 106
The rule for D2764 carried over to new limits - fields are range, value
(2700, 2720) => 105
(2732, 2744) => 105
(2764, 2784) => 105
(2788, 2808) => 100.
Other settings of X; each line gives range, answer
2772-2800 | 103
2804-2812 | 87.3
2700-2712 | 105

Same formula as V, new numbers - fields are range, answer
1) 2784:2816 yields 105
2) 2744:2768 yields 104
